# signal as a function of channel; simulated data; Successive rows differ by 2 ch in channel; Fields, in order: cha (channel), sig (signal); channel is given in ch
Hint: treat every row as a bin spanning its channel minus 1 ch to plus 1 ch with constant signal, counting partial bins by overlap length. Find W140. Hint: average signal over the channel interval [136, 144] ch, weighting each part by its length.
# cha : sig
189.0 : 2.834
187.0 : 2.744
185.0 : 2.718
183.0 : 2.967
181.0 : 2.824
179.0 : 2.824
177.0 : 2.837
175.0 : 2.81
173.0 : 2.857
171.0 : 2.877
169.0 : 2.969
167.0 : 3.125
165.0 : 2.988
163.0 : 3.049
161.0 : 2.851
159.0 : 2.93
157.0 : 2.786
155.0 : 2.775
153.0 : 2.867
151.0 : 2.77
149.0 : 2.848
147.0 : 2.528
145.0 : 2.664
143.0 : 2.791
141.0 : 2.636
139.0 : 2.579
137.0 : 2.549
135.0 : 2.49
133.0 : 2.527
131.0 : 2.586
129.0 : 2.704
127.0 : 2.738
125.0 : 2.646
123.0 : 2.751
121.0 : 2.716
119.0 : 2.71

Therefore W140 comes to 2.64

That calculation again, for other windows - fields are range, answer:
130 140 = 2.55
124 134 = 2.64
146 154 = 2.75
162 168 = 3.05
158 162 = 2.89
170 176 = 2.85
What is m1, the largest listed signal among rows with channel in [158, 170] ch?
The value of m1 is 3.125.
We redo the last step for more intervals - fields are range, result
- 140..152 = 2.848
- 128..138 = 2.704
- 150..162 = 2.93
